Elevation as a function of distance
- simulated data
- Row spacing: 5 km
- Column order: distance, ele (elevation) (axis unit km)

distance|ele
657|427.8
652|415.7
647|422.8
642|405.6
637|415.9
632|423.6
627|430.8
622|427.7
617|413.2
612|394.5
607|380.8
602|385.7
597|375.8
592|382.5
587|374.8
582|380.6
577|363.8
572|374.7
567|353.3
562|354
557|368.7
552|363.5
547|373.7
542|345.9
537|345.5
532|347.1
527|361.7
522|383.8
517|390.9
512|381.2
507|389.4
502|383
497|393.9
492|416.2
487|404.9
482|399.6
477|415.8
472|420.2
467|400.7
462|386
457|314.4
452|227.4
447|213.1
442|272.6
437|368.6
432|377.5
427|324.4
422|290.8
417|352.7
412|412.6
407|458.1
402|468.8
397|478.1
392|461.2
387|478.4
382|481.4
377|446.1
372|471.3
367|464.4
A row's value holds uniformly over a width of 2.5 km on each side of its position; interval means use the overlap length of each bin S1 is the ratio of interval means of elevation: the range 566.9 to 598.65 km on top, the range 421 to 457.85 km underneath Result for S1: 1.25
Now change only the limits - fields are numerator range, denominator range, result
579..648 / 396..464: 1.14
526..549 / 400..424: 0.89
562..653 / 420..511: 1.11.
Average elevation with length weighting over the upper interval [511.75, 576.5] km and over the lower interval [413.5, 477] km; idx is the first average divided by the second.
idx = 1.09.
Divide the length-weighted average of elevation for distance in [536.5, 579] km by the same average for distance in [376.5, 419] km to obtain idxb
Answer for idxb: 0.80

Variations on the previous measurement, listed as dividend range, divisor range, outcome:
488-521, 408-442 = 1.11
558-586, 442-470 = 1.19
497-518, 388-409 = 0.83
